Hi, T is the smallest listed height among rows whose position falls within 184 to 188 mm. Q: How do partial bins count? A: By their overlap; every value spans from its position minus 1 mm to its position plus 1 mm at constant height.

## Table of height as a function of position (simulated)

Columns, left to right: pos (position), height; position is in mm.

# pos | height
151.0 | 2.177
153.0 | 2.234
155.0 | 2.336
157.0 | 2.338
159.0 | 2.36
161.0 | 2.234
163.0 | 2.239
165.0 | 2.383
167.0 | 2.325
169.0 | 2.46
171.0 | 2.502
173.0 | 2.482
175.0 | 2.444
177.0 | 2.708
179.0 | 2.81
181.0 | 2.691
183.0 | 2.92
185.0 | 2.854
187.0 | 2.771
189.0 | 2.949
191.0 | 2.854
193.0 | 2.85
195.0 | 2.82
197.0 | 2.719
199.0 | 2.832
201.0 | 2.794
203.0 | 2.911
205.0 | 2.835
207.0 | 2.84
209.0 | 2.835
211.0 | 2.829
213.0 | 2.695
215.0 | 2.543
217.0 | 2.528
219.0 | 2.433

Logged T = 2.771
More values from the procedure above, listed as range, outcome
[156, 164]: 2.234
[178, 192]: 2.691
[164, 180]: 2.325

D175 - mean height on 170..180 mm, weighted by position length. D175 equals 2.59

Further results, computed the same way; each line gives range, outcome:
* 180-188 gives 2.81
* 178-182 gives 2.75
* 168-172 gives 2.48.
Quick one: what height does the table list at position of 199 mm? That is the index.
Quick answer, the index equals 2.832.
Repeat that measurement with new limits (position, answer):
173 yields 2.482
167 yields 2.325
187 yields 2.771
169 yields 2.46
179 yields 2.81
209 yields 2.835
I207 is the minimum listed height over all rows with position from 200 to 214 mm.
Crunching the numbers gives 2.695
